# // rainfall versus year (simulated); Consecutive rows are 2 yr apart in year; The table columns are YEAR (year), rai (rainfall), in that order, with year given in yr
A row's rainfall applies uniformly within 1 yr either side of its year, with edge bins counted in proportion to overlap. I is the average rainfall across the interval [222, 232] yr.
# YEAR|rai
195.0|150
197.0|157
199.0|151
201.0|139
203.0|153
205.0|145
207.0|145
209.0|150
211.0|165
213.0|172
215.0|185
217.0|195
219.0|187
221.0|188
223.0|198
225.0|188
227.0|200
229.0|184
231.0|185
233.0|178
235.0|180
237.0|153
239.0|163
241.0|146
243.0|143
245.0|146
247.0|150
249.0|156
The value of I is 191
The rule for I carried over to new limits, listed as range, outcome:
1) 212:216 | 178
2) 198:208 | 147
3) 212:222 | 185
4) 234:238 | 166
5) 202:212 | 152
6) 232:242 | 164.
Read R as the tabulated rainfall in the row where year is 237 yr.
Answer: 153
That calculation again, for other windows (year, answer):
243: 143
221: 188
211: 165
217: 195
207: 145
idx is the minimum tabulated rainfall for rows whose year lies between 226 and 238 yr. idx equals 153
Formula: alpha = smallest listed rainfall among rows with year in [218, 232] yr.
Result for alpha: 184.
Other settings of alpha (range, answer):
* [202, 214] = 145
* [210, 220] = 165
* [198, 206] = 139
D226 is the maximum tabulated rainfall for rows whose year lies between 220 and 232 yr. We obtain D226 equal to 200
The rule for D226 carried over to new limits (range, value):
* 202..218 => 195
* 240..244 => 146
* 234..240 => 180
